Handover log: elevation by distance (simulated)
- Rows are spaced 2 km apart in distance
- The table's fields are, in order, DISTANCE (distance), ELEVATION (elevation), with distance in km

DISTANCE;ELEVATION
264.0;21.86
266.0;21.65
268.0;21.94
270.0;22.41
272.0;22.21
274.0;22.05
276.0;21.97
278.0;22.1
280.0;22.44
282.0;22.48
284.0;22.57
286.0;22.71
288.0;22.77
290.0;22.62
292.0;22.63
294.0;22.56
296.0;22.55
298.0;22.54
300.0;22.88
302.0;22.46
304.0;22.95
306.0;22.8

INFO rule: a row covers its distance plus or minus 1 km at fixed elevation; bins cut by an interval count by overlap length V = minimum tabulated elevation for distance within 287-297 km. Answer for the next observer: 22.55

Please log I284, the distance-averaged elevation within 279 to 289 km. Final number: 22.6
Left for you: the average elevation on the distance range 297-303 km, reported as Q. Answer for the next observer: 22.6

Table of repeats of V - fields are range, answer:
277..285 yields 22.1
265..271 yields 21.65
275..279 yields 21.97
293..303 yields 22.46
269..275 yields 22.05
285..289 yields 22.71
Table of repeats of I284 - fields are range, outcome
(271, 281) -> 22.2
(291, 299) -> 22.6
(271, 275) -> 22.1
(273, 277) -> 22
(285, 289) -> 22.7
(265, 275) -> 22.1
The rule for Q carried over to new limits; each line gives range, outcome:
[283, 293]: 22.7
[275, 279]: 22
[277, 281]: 22.3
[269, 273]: 22.3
